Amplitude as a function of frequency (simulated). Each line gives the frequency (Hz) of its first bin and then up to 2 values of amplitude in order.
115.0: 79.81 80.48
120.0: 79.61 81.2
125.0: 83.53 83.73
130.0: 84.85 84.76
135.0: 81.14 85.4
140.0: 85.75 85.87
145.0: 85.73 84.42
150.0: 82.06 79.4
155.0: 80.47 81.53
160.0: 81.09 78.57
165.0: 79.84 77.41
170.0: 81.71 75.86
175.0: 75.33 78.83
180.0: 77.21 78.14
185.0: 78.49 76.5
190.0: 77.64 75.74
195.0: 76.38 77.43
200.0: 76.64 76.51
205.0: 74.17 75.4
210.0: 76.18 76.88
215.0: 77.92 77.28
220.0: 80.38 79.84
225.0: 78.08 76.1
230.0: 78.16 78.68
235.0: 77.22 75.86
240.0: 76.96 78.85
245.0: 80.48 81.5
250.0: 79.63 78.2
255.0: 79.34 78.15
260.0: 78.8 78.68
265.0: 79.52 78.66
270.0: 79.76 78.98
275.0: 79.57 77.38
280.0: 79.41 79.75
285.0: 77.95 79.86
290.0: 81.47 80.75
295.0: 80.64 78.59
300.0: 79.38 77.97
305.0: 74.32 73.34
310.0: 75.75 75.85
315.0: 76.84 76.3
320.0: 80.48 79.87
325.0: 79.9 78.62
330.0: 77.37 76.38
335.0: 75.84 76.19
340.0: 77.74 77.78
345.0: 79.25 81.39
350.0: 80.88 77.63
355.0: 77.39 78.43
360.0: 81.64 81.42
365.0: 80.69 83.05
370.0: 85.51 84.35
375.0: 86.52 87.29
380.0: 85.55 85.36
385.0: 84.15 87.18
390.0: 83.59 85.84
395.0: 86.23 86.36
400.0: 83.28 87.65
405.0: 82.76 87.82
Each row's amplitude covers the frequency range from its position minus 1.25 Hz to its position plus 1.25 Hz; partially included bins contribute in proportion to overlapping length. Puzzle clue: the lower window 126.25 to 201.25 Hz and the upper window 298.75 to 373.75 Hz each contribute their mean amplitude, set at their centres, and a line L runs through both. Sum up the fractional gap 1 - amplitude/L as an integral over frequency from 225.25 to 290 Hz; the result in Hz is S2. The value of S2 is 0.6 Hz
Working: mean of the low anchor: 80.3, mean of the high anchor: 78.7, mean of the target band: 78.7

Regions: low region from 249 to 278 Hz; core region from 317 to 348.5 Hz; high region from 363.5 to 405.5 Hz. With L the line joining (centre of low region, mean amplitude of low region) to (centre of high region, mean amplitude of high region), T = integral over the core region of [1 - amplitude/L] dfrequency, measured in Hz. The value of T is 1.6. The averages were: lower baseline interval 78.9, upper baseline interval 85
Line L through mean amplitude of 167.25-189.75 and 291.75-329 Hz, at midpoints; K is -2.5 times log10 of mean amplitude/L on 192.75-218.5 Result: 0.019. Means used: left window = 77.7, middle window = 76.4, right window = 77.9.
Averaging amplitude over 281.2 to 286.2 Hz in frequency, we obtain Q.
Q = 78.9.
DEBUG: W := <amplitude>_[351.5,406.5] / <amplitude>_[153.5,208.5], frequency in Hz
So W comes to 1.1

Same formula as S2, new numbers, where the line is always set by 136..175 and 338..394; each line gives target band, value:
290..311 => 1.1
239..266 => 0.9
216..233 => 0.7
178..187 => 0.4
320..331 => 0.4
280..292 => 0.3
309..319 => 0.7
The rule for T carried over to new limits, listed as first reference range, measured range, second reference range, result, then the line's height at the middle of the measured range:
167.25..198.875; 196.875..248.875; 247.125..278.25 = 0.4 Hz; 78.2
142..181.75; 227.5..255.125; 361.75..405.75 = 1.1 Hz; 81.9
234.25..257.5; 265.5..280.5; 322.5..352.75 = -0.1 Hz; 78.6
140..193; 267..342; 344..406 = 3.6 Hz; 82.2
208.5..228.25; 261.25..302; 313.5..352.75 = -0.7 Hz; 78.1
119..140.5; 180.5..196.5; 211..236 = 0.6 Hz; 80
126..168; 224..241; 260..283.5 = 0.6 Hz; 80.2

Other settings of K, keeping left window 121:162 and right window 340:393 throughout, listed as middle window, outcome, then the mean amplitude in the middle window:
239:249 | 0.04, 79.5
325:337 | 0.07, 77.3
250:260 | 0.05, 78.7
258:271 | 0.05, 79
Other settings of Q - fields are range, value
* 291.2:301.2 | 79.9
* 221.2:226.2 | 79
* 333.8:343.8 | 76.9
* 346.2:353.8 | 79.9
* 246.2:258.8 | 79.4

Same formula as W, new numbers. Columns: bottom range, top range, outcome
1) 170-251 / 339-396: 1.06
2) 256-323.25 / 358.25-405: 1.08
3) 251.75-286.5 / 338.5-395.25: 1.05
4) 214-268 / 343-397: 1.06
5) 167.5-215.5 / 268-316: 1.02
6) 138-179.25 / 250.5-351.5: 0.97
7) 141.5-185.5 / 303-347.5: 0.96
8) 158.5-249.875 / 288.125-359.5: 1.00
